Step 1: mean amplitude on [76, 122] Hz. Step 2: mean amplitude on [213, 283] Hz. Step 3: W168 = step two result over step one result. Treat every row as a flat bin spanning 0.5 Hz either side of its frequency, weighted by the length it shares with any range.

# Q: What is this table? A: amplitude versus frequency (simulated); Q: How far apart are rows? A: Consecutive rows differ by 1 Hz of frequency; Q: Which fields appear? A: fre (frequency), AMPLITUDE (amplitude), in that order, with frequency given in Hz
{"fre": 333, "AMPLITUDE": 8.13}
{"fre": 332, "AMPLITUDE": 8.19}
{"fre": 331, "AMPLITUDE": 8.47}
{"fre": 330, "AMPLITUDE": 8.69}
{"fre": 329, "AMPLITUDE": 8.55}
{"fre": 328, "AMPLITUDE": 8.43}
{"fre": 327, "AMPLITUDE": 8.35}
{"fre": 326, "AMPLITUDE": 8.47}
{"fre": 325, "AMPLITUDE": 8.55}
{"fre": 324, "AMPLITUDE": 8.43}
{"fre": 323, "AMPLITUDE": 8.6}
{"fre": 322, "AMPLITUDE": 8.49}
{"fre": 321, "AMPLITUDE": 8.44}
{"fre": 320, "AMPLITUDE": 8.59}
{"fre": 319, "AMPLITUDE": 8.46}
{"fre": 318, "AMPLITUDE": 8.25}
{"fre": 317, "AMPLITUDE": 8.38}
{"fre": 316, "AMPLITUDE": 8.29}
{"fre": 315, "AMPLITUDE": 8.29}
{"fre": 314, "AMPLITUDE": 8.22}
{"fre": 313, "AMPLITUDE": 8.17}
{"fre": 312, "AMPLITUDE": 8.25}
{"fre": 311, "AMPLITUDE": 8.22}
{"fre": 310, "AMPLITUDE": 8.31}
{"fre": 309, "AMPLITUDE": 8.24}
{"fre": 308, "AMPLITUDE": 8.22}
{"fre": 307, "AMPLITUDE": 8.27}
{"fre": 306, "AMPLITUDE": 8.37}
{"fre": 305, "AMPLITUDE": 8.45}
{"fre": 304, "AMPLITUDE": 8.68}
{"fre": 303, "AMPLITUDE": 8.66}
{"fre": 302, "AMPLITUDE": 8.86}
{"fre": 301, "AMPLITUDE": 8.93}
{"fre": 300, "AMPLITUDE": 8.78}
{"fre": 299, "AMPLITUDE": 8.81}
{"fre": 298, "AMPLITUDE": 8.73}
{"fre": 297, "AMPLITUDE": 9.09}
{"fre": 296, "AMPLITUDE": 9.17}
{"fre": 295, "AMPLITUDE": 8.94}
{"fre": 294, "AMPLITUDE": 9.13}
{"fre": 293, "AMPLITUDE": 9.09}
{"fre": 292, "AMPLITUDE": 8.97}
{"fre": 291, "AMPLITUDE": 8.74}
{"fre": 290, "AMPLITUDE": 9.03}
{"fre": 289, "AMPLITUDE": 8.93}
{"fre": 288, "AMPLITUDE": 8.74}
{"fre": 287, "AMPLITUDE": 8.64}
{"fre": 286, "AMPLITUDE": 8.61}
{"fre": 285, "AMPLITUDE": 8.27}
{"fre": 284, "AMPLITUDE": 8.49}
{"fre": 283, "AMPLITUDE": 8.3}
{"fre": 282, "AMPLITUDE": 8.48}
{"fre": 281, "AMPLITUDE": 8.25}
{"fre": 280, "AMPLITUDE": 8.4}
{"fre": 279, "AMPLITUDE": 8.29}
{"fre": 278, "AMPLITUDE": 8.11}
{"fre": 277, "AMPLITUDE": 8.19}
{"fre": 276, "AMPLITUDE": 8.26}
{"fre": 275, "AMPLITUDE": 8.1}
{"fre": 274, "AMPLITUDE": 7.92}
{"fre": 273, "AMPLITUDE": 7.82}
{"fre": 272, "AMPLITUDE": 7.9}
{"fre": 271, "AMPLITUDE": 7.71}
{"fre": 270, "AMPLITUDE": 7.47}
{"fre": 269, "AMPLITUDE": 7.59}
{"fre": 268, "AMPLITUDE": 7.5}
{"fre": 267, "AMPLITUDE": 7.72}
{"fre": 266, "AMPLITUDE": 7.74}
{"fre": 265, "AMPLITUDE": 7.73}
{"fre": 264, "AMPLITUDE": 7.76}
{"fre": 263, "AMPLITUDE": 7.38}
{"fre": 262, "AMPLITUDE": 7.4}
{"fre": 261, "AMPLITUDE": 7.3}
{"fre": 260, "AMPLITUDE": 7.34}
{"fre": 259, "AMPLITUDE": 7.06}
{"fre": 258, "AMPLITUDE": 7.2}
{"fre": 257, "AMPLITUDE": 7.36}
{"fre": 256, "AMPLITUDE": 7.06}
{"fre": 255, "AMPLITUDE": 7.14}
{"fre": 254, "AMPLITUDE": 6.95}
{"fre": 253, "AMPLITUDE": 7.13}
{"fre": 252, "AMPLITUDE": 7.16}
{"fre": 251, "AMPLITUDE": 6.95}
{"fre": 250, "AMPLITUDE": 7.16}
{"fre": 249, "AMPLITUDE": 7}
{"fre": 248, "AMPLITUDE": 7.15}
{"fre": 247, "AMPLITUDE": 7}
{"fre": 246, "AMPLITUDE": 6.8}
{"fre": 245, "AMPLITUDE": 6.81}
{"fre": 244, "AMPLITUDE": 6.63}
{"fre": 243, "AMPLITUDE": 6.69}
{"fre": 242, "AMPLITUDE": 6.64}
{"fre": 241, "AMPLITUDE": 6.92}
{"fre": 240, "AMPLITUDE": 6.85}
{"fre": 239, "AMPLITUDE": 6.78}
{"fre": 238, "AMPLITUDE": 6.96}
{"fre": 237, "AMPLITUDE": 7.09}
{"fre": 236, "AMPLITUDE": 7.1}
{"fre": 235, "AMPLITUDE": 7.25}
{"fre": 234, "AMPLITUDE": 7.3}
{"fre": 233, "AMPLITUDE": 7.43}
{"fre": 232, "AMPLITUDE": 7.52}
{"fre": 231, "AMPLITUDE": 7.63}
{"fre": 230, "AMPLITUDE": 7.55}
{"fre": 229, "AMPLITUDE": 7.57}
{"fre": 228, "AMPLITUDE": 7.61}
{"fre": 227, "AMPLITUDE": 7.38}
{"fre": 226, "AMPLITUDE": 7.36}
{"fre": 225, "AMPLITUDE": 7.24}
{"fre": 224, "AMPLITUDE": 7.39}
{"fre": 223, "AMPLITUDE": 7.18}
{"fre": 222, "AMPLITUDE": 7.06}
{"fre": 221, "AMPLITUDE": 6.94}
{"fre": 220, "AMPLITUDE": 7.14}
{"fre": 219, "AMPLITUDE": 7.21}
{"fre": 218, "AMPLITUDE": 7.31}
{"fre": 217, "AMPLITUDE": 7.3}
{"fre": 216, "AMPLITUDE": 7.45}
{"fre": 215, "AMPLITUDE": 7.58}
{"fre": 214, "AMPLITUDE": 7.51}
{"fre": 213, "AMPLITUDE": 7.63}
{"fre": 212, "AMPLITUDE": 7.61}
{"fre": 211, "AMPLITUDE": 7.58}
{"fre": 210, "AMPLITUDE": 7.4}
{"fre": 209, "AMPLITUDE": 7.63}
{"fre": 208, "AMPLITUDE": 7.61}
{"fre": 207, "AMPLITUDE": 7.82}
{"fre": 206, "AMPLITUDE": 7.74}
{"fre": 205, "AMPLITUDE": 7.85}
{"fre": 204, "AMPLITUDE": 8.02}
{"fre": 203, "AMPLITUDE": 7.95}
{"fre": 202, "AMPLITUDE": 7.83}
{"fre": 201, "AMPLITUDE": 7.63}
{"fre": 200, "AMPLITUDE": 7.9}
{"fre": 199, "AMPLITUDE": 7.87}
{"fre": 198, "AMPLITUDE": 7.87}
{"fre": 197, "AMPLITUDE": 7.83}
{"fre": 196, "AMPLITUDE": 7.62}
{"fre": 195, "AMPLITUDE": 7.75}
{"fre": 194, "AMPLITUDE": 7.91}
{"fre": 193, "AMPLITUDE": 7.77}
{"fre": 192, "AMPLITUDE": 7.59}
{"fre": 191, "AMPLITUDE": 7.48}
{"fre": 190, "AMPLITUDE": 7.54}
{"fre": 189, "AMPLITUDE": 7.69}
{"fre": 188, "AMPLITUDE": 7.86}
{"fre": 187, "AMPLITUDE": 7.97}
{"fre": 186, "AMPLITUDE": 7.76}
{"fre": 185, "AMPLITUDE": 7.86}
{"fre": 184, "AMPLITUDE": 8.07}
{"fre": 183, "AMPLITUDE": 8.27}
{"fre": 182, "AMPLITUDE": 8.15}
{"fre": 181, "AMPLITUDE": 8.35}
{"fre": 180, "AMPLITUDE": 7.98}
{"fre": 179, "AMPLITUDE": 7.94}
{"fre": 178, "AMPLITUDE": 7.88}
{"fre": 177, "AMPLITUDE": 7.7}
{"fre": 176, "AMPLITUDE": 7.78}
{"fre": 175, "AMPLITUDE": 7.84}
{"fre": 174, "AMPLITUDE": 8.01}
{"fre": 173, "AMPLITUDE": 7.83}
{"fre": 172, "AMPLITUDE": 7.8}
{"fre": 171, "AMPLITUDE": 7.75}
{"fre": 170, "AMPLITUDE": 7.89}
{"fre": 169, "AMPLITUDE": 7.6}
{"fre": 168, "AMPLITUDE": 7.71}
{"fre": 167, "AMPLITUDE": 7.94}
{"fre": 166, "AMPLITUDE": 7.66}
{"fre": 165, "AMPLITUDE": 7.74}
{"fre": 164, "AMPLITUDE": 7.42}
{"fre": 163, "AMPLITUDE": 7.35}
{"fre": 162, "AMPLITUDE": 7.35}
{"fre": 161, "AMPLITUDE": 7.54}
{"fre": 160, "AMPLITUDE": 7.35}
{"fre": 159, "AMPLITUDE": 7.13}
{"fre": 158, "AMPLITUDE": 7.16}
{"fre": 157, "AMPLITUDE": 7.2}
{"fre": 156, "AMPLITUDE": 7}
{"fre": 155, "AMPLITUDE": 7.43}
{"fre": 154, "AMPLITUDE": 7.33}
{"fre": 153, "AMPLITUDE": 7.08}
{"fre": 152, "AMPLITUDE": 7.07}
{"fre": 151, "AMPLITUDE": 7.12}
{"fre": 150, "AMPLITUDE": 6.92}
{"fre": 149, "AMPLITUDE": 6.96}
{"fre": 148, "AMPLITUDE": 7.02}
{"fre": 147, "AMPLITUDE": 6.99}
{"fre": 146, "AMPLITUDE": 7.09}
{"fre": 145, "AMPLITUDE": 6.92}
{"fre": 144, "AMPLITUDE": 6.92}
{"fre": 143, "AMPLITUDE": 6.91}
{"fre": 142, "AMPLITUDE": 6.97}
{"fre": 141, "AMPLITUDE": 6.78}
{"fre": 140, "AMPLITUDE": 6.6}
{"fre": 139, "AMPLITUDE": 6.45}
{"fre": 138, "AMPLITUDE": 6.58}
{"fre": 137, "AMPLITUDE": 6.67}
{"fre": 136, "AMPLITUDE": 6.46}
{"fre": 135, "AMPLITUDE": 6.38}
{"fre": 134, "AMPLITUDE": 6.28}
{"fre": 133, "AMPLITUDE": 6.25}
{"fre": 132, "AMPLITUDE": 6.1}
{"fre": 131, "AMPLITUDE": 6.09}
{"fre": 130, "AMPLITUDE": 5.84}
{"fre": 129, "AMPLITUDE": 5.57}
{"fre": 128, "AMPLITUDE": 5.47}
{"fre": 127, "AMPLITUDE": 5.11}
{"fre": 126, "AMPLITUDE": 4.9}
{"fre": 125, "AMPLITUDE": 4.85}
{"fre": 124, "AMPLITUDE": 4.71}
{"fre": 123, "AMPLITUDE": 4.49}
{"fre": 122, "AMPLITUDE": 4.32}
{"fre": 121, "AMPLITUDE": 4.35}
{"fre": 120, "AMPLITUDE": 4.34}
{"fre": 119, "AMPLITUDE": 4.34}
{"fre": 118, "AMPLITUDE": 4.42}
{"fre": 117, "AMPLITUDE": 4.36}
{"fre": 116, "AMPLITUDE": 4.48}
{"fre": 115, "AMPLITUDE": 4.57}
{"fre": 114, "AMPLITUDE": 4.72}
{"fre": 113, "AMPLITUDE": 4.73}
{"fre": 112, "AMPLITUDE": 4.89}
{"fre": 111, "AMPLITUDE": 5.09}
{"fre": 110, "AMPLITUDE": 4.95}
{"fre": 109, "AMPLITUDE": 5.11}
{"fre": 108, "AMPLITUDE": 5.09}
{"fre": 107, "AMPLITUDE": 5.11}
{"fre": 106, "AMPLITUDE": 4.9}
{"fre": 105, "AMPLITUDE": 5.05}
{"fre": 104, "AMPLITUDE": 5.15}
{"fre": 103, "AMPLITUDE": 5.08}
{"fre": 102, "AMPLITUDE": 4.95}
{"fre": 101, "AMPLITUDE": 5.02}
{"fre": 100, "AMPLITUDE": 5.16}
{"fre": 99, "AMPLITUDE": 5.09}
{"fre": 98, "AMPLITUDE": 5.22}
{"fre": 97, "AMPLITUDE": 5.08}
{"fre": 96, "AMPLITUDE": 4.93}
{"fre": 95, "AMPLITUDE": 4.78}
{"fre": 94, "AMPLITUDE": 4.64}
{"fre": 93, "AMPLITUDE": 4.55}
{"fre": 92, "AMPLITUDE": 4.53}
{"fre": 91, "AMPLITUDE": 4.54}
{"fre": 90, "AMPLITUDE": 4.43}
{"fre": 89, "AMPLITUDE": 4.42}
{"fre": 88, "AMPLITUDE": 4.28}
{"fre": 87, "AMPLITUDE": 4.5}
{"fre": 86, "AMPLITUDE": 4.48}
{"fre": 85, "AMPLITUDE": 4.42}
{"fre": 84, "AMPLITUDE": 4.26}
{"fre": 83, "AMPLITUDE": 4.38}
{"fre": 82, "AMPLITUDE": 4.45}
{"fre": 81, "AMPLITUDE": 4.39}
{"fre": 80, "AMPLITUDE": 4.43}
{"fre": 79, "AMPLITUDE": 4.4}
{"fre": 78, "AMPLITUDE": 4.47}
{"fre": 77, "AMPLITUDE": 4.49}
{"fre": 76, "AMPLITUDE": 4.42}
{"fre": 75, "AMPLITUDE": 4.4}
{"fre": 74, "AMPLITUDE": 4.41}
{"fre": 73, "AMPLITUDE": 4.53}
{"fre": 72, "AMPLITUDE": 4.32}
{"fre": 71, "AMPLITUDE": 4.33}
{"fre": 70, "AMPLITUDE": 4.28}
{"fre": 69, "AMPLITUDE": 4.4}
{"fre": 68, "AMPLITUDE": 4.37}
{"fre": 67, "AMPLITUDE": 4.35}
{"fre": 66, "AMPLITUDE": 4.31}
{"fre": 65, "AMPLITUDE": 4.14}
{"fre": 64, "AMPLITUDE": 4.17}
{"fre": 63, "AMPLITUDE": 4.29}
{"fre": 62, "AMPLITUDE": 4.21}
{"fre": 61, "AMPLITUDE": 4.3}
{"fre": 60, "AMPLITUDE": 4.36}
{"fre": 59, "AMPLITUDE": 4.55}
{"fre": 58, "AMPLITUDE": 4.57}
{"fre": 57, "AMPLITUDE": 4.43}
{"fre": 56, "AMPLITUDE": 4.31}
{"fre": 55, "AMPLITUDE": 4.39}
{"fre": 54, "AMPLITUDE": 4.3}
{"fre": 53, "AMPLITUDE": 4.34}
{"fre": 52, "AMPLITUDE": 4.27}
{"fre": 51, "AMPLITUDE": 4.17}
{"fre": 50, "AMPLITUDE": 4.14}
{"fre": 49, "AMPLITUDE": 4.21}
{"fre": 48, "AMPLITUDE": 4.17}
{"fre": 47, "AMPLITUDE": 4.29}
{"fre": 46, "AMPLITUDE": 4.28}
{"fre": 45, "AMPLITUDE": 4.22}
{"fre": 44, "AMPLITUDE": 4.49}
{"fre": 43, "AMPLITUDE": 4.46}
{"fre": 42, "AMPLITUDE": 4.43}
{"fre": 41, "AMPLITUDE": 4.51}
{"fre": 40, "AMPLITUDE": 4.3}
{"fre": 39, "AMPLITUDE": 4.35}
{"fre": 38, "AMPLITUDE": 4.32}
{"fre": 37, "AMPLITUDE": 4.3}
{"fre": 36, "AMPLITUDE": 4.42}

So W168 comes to 1.58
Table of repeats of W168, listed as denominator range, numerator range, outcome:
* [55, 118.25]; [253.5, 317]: 1.78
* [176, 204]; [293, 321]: 1.09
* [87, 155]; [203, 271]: 1.32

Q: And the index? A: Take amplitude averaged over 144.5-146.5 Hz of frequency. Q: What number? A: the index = 7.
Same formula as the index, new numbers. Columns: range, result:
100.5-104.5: 5.05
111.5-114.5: 4.78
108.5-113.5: 4.95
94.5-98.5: 5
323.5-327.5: 8.45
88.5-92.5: 4.48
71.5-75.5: 4.42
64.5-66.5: 4.22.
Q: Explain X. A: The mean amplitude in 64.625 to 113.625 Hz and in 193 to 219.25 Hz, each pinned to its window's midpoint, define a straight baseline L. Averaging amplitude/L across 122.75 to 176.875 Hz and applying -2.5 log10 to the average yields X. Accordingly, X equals -0.10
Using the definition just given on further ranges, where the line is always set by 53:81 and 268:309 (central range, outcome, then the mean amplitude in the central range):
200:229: -0.06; 7.51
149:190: -0.21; 7.63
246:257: 0.10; 7.07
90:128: 0.07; 4.8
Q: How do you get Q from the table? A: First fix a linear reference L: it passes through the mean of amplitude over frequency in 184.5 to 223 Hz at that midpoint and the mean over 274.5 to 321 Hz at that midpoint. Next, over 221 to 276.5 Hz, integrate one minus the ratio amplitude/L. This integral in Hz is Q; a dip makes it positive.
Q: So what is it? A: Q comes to 5.2 Hz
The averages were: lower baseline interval 7.63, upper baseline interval 8.53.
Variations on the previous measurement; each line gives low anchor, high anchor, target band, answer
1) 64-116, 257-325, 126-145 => -2.81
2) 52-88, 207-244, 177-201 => -4.58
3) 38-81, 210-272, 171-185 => -3.81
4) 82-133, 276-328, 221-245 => 0.18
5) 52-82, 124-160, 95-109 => 0.85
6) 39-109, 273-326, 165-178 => -3.23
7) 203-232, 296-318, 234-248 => 1.52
